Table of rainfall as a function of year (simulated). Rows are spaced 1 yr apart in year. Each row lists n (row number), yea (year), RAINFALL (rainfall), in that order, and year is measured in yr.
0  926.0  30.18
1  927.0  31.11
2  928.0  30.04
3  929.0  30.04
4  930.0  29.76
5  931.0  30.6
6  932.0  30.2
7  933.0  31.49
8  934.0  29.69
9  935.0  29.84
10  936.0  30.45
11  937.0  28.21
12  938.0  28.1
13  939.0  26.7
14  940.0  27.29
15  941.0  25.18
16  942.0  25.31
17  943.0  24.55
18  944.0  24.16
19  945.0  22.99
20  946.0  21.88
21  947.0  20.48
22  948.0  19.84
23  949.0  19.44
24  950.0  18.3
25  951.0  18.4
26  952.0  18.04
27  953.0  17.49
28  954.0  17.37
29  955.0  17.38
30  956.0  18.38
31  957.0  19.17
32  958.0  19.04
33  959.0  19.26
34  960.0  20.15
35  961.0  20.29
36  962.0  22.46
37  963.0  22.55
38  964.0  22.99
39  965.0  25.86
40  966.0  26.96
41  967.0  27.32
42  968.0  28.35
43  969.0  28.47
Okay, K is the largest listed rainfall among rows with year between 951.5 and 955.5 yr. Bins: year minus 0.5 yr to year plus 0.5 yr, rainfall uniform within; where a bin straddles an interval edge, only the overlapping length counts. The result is 18.04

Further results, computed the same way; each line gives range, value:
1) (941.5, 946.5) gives 25.31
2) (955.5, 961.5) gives 20.29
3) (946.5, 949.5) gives 20.48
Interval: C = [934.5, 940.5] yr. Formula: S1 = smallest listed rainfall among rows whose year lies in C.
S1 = 26.7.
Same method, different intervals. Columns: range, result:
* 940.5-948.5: 19.84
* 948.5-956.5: 17.37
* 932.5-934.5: 29.69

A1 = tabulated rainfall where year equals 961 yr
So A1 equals 20.29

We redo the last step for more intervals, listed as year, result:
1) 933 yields 31.49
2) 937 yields 28.21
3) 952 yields 18.04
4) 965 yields 25.86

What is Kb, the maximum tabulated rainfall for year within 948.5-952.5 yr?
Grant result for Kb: 19.44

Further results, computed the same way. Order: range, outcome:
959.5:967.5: 27.32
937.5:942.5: 28.1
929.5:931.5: 30.6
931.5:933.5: 31.49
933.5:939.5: 30.45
